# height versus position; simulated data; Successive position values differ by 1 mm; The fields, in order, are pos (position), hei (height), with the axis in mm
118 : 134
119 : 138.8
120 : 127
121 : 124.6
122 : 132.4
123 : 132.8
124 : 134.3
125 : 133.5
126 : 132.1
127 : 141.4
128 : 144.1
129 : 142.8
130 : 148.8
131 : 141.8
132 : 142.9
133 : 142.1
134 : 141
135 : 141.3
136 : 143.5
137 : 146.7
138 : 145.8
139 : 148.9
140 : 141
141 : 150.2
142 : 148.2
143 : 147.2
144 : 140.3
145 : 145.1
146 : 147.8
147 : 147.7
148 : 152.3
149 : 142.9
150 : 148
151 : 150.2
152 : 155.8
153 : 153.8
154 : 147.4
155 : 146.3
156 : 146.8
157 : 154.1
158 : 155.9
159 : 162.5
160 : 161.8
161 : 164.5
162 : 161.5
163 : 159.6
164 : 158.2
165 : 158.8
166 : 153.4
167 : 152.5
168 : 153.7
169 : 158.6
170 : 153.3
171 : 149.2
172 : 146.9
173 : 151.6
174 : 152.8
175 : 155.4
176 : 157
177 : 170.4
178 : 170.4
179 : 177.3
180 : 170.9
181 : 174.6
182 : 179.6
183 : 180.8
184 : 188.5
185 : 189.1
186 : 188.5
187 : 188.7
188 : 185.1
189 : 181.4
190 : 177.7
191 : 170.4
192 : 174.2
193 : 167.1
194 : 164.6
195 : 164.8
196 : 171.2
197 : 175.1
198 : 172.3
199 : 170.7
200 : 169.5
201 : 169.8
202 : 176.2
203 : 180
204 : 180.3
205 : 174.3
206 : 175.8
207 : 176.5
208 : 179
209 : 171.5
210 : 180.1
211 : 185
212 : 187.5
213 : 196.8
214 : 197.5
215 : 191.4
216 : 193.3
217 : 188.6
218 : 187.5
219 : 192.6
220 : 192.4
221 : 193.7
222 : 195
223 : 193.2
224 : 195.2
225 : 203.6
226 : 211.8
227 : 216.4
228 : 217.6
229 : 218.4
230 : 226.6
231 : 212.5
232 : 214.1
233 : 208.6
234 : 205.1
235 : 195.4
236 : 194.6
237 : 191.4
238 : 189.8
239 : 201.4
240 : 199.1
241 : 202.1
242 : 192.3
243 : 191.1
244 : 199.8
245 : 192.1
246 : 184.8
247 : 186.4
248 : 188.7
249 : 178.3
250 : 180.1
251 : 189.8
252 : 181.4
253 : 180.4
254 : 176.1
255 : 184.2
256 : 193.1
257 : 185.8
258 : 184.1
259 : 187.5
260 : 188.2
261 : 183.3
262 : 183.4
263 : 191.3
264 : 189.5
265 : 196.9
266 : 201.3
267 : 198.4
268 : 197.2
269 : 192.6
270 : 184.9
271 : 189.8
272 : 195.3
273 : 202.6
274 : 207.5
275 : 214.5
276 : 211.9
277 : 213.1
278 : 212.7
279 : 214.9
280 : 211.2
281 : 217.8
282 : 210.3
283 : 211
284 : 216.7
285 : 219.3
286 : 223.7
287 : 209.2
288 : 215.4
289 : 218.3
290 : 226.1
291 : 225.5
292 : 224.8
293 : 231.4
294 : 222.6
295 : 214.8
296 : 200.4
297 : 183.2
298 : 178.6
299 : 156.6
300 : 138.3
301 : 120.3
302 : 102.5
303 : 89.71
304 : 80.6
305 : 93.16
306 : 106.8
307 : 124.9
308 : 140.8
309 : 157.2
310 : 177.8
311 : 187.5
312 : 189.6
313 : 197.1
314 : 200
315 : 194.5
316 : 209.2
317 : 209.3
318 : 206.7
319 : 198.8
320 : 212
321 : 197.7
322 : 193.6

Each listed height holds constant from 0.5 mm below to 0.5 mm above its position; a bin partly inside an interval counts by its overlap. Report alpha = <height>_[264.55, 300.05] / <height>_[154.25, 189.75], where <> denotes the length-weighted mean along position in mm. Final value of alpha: 1.3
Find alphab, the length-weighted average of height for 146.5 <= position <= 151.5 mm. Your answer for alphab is 148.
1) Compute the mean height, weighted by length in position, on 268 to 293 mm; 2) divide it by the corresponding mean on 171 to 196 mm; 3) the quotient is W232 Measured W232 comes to 1.2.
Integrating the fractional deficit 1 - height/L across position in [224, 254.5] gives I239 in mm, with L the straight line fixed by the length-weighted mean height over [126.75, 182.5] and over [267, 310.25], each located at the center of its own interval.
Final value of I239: -4.2 mm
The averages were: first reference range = 153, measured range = 198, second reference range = 186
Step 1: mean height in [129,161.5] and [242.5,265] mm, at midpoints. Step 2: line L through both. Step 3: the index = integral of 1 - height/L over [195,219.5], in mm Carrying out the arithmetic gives -1.5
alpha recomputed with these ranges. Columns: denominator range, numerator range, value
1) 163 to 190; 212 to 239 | 1.20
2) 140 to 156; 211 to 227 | 1.32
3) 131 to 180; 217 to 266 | 1.28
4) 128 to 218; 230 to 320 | 1.16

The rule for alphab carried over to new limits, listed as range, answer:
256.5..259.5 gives 186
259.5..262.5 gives 185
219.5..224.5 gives 194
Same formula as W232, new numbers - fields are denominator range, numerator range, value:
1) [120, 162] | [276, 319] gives 1.28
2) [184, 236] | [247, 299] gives 1.06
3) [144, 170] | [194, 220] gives 1.18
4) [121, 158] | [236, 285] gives 1.35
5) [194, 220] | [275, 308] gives 1.03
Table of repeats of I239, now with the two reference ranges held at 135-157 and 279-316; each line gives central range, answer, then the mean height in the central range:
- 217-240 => -4.98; 202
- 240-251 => -1.29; 190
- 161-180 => -0.66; 158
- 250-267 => -1.41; 187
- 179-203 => -2.83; 176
